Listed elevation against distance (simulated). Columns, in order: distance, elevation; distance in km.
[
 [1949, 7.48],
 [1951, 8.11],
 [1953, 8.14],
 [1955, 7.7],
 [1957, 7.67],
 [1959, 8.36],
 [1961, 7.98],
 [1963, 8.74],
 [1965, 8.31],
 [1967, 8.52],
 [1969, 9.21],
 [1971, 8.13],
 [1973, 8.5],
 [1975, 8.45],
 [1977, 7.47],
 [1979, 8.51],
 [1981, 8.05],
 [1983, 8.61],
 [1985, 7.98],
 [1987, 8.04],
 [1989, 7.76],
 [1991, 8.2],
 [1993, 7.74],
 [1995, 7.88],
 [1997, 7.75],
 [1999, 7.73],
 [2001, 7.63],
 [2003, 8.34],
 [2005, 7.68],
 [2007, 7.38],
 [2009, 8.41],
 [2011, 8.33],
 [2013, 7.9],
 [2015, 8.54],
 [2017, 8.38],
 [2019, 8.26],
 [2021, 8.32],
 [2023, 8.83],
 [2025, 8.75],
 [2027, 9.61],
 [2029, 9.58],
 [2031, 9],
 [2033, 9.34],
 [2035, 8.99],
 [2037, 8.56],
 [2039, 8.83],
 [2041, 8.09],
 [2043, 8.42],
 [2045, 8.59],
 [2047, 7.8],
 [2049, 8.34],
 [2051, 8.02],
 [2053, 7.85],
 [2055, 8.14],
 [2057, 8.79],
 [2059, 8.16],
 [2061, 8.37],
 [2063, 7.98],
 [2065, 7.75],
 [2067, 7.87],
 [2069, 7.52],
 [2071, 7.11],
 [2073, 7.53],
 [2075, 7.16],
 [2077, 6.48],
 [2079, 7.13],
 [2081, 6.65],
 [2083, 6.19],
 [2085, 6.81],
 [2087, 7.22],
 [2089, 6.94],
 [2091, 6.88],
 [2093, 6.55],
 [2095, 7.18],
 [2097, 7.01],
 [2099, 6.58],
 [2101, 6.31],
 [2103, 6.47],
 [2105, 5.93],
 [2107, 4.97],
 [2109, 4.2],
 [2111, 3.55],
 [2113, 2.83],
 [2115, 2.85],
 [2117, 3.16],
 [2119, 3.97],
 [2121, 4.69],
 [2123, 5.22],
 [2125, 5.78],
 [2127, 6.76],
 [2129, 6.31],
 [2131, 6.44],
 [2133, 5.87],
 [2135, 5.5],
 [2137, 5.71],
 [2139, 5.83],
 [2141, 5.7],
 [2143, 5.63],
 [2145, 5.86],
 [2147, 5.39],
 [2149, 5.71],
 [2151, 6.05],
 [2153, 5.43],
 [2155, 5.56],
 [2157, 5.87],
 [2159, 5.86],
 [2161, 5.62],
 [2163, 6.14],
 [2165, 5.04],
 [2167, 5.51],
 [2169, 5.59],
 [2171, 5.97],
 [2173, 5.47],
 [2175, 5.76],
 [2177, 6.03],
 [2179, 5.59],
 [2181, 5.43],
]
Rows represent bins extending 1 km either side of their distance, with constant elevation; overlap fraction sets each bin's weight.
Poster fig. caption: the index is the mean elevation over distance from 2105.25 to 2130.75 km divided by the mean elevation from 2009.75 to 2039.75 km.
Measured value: 0.53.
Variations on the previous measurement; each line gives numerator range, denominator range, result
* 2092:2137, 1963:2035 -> 0.65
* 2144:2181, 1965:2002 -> 0.70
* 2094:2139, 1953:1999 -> 0.66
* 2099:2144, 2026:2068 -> 0.61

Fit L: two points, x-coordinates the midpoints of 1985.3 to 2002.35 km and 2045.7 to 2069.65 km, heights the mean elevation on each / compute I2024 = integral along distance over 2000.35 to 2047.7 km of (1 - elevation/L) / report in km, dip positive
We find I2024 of -3.2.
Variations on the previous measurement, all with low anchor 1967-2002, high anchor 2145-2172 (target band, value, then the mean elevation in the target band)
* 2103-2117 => 4.9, 4.16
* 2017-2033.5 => -3.0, 8.91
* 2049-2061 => -1.8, 8.22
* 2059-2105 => -2.2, 7.08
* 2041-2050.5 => -1.3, 8.25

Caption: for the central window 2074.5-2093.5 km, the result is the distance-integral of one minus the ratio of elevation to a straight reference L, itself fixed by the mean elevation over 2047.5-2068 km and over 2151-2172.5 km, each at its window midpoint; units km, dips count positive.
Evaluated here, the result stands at 1.8 km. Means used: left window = 8.12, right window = 5.67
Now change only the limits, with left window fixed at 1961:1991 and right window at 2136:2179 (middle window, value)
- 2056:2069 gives -1.9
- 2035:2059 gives -3.5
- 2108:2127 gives 6.3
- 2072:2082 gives -0.2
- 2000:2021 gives -0.8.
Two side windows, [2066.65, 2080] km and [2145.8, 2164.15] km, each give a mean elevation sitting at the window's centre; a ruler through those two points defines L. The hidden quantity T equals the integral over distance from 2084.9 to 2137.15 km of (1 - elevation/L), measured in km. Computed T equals 7.60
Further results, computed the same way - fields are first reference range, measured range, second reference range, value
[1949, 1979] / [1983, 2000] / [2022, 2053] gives 0.94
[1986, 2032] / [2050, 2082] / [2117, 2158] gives -2.56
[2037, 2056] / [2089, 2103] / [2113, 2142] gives -0.81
